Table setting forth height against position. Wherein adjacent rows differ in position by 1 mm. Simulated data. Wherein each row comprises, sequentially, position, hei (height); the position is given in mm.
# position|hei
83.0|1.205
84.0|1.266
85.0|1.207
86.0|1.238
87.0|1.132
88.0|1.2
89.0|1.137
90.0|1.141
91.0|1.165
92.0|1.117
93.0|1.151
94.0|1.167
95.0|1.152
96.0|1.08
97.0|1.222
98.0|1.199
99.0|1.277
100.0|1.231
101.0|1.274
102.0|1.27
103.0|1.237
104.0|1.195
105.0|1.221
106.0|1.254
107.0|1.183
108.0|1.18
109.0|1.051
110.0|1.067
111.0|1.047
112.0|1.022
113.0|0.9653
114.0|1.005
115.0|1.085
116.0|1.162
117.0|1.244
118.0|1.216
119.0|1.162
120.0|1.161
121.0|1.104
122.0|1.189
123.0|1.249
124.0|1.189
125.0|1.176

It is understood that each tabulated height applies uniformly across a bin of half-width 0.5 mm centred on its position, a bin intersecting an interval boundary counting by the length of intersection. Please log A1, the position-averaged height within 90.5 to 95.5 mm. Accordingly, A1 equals 1.15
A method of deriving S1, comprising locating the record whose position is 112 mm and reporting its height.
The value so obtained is 1.022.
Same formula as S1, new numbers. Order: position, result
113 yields 0.9653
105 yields 1.221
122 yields 1.189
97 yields 1.222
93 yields 1.151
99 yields 1.277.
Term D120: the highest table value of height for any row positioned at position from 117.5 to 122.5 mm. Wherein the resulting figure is 1.216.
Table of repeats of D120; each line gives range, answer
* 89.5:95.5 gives 1.167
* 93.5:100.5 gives 1.277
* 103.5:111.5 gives 1.254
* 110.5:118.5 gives 1.244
